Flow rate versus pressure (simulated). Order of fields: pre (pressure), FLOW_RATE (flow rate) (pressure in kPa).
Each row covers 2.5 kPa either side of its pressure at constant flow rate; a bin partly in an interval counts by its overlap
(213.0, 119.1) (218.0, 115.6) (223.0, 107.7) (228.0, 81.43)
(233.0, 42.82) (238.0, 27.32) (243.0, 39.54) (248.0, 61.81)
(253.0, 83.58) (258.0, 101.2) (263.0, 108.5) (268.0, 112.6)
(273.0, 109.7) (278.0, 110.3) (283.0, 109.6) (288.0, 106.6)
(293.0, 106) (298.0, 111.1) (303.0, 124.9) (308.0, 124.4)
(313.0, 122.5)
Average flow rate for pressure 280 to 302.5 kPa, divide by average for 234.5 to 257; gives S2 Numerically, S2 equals 1.97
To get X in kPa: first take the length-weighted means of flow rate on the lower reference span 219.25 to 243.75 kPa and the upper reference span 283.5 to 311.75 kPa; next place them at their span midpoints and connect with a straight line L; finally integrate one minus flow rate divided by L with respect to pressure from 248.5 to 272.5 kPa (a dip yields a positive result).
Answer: -3.38 kPa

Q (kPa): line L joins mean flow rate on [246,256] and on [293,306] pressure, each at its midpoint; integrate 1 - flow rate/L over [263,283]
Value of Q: -3.7 kPa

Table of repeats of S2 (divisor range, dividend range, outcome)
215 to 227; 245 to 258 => 0.71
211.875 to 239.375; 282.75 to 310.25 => 1.38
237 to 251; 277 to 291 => 2.36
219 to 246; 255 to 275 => 1.71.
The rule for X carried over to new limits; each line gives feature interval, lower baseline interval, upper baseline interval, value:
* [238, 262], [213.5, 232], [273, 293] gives 8.0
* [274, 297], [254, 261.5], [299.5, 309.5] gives 1.0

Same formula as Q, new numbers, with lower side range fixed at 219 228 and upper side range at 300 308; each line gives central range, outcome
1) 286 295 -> 1.0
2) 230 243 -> 8.3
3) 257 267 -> 0.5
